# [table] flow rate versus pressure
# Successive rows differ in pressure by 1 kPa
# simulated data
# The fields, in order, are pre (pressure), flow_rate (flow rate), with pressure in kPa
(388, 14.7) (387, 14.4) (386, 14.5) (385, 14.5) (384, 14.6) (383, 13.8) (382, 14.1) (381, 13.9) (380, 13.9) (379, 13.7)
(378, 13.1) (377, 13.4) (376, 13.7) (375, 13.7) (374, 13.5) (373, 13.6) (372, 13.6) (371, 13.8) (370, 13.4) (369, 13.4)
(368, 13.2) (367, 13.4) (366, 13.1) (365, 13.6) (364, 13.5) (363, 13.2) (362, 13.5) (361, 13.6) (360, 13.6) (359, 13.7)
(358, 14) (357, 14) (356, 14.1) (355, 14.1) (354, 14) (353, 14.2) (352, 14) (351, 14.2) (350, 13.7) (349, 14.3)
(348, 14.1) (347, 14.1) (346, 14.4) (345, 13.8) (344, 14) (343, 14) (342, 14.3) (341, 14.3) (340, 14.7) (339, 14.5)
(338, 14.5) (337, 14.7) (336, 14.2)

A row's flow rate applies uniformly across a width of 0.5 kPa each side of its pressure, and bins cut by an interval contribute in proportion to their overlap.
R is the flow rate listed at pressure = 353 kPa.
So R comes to 14.2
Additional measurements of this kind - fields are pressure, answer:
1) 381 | 13.9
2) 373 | 13.6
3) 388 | 14.7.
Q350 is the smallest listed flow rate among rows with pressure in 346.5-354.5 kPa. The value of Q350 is 13.7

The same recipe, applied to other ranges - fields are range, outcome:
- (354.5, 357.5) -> 14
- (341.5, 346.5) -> 13.8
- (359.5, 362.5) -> 13.5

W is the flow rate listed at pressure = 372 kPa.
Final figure 13.6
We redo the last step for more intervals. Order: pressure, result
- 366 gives 13.1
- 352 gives 14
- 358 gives 14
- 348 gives 14.1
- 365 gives 13.6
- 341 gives 14.3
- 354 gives 14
